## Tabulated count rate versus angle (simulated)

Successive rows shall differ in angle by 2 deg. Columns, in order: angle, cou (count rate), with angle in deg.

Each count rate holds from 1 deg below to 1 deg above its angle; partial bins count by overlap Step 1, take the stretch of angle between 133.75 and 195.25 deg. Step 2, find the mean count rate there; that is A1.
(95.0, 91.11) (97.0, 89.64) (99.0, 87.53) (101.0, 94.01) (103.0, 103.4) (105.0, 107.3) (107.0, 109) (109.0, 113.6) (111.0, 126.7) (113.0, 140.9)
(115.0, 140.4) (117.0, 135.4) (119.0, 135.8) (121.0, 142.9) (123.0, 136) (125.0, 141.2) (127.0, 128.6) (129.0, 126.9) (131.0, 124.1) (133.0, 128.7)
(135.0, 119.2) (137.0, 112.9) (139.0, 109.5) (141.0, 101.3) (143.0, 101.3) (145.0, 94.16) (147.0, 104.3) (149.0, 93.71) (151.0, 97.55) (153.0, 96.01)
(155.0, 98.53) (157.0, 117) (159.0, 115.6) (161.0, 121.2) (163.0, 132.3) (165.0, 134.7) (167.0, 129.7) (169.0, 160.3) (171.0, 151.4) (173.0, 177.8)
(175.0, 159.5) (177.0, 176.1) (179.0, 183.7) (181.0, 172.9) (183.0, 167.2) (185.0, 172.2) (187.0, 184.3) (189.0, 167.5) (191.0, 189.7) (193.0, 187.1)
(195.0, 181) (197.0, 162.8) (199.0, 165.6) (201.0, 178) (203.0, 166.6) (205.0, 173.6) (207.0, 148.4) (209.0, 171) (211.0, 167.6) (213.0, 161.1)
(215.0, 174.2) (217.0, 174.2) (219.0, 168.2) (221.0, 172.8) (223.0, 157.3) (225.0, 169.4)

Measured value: 138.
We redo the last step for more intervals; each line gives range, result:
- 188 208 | 172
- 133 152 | 105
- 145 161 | 104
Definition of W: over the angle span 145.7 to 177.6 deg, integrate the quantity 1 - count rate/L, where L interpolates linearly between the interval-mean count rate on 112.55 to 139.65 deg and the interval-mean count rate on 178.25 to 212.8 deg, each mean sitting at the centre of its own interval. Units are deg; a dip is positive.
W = 5.1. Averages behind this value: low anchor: 130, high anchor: 173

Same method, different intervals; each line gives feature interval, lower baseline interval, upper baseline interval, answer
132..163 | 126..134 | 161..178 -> 6.6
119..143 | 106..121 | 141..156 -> -2.1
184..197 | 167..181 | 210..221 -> -0.9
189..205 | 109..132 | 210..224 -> -1.4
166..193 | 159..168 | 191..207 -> -3.8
